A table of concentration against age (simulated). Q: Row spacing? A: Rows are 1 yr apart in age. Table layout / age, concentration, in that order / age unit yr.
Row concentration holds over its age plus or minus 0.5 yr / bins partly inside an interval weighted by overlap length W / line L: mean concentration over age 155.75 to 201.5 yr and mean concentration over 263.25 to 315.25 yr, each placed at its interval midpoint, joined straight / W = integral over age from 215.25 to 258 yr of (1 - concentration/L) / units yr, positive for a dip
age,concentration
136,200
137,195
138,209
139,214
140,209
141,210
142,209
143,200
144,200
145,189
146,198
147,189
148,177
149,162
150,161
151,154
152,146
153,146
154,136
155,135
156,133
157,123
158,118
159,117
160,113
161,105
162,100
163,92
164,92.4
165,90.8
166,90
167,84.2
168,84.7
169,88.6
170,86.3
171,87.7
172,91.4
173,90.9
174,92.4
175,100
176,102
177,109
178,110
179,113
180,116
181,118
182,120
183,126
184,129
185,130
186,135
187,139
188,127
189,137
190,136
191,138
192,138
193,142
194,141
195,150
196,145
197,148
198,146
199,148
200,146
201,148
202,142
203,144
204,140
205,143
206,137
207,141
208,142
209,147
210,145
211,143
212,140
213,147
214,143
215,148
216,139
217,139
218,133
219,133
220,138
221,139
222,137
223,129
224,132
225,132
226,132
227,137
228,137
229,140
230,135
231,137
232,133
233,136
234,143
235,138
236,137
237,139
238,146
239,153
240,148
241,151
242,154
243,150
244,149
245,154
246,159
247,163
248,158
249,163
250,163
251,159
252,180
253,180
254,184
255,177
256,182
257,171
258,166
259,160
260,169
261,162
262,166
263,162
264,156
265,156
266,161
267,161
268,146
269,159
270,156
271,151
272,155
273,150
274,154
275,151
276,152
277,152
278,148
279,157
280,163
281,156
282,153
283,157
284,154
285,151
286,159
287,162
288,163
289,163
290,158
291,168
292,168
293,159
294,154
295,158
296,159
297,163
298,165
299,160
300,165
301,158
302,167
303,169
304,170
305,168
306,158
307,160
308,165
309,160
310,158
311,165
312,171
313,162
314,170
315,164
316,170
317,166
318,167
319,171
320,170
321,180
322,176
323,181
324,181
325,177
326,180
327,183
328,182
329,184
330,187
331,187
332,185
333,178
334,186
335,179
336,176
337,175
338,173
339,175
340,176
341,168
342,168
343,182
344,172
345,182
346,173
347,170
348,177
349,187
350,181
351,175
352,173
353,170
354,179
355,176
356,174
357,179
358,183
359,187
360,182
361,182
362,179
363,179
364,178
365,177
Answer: -2.7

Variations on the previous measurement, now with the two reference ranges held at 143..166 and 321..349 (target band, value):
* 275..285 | 0.7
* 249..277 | 0.1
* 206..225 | 1.7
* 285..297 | 0.6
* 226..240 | 1.6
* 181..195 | 1.3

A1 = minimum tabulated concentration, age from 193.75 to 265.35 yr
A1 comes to 129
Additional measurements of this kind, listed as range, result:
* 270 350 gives 148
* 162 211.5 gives 84.2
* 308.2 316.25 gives 158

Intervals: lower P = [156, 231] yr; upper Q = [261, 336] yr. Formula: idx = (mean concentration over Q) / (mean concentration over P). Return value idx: 1.31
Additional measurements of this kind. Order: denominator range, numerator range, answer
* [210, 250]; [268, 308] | 1.11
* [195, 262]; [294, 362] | 1.17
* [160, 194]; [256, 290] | 1.43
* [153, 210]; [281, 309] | 1.32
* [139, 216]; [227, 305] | 1.16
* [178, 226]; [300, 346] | 1.26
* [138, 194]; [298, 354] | 1.30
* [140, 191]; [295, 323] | 1.28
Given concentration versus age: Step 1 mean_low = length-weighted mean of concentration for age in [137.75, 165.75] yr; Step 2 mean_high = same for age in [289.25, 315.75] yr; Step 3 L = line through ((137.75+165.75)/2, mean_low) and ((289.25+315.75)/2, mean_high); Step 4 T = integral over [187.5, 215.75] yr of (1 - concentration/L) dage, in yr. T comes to 2.6 yr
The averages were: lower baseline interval 154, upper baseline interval 163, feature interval 143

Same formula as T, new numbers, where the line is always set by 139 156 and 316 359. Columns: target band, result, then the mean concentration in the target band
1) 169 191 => 7.8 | 114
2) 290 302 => 1.0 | 162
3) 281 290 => 1.0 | 158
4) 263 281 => 2.2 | 155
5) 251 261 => 0.2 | 173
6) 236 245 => 1.4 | 148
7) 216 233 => 4.0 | 135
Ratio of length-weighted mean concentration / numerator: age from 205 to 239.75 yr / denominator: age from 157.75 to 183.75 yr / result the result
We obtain 1.4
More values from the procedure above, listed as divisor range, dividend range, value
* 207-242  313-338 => 1.26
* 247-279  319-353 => 1.10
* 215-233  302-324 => 1.24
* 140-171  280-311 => 1.17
